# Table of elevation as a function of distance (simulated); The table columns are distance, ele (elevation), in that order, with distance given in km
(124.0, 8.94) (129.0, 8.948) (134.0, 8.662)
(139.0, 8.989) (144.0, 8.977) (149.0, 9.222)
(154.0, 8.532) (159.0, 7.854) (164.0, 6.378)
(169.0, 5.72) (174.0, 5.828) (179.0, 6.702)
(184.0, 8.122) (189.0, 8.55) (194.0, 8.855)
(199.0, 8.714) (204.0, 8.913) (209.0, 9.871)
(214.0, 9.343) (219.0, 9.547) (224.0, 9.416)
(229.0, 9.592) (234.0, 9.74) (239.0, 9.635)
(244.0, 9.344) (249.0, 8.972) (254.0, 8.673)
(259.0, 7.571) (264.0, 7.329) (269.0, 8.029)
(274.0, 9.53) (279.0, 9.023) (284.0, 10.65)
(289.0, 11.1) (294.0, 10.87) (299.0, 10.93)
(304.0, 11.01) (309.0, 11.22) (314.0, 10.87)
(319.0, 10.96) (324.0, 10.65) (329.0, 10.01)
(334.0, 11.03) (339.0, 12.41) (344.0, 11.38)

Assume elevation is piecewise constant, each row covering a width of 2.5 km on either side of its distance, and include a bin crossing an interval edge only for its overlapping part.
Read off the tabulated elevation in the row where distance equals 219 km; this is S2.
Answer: 9.547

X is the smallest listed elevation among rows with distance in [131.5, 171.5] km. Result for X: 5.72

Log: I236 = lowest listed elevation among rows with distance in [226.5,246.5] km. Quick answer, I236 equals 9.344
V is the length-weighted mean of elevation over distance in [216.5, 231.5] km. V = 9.52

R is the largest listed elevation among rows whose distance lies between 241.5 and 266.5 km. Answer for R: 9.344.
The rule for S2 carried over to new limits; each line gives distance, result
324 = 10.65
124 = 8.94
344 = 11.38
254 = 8.673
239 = 9.635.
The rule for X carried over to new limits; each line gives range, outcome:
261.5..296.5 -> 7.329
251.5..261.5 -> 7.571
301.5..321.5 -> 10.87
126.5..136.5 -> 8.662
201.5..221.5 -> 8.913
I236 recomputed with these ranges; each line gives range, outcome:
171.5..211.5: 5.828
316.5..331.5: 10.01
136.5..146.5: 8.977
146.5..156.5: 8.532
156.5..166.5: 6.378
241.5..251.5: 8.972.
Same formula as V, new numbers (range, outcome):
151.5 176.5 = 6.86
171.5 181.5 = 6.26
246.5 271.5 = 8.11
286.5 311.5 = 11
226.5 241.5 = 9.66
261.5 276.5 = 8.3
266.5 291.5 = 9.67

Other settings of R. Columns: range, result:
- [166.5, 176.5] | 5.828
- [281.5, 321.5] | 11.22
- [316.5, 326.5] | 10.96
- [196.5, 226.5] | 9.871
